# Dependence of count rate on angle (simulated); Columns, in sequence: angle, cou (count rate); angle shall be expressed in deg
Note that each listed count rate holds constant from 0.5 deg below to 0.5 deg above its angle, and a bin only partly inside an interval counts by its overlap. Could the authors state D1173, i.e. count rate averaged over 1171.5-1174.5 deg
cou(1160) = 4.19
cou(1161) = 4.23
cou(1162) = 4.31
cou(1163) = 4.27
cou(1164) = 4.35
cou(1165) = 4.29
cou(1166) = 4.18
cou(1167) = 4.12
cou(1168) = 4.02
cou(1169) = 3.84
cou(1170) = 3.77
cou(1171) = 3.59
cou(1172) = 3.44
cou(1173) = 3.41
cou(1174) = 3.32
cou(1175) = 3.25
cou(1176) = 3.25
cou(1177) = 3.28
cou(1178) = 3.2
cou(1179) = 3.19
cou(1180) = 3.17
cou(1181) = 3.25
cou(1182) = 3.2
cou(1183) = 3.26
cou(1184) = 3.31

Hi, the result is 3.39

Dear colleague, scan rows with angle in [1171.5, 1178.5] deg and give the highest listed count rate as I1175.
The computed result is 3.44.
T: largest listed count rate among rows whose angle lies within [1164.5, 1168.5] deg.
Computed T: 4.29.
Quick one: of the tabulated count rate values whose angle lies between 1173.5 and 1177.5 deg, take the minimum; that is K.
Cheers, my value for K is 3.25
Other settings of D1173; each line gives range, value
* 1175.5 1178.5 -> 3.24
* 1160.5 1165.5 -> 4.29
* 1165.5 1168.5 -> 4.11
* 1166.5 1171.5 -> 3.87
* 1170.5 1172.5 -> 3.51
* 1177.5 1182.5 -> 3.2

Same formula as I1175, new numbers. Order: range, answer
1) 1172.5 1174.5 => 3.41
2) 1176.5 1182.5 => 3.28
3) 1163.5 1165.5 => 4.35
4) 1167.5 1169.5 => 4.02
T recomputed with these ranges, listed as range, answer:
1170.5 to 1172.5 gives 3.59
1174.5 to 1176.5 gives 3.25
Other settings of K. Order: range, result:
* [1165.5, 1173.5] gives 3.41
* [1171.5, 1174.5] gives 3.32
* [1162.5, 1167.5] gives 4.12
